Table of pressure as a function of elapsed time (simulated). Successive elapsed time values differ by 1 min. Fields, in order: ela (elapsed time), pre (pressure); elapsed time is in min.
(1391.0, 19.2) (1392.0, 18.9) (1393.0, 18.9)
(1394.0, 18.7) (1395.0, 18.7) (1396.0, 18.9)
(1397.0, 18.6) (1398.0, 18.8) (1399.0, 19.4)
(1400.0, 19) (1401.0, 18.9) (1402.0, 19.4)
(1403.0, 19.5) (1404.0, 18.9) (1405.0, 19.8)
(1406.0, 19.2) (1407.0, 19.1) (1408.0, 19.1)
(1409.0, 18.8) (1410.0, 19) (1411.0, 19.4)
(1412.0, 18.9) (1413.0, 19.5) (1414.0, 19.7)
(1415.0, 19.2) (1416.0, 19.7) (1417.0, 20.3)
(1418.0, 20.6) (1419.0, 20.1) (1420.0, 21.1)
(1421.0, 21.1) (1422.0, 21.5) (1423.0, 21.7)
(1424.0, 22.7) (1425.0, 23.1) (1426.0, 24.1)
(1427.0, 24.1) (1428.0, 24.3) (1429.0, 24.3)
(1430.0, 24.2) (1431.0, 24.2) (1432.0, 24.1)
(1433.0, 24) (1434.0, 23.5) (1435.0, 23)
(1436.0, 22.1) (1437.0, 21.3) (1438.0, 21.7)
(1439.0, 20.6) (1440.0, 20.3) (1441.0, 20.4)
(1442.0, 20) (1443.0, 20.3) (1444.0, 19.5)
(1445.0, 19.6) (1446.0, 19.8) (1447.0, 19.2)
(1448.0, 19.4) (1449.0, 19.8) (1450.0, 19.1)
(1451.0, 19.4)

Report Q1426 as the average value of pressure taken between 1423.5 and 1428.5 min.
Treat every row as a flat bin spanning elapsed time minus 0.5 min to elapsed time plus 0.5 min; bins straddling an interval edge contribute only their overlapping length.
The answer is 23.7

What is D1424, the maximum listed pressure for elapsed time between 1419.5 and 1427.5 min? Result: 24.1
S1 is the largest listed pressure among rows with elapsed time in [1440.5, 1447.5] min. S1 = 20.4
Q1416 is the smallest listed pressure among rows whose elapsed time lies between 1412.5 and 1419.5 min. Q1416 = 19.2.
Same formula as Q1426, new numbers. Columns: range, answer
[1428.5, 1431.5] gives 24.2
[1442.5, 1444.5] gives 19.9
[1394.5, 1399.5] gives 18.9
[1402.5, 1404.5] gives 19.2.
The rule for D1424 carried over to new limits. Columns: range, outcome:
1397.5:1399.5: 19.4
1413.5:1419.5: 20.6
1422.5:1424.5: 22.7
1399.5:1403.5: 19.5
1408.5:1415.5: 19.7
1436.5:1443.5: 21.7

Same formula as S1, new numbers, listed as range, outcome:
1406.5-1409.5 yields 19.1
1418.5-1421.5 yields 21.1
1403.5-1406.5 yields 19.8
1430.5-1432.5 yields 24.2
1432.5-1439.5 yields 24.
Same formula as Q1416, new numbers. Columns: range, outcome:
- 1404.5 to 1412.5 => 18.8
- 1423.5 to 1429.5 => 22.7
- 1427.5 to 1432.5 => 24.1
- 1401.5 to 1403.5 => 19.4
